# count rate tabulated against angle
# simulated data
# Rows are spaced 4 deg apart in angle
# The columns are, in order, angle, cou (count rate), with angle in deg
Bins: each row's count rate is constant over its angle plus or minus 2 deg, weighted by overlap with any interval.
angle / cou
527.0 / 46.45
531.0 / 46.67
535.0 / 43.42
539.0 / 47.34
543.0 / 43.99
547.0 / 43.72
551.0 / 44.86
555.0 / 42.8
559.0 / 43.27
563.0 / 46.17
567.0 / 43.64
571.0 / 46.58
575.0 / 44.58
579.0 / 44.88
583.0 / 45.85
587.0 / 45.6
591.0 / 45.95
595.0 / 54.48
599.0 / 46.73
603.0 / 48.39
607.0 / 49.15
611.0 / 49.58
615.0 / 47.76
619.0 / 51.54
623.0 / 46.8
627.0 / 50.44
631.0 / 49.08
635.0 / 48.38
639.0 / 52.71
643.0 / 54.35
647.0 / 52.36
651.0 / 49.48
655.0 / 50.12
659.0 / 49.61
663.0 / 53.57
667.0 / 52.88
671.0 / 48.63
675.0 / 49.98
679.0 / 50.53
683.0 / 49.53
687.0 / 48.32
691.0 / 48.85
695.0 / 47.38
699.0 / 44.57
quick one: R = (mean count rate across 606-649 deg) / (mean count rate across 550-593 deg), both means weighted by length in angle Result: 1.12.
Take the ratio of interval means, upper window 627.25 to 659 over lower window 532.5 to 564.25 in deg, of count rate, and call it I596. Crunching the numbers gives 1.14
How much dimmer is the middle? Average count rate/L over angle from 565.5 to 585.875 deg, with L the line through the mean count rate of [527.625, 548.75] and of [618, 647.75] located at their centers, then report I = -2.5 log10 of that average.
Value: 0.05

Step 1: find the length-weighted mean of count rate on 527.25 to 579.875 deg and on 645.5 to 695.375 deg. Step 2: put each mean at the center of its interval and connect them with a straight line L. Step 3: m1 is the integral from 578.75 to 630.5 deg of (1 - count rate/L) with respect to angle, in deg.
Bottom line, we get -1.3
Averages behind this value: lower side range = 44.8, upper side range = 50.2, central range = 48.4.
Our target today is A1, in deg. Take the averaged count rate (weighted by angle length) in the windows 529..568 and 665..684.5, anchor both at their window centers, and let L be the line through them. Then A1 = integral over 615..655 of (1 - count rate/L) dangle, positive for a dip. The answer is -1.55 deg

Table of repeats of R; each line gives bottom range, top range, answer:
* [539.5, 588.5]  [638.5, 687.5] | 1.14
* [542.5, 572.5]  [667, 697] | 1.11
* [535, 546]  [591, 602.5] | 1.10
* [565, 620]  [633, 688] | 1.07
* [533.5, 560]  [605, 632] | 1.11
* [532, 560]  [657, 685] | 1.14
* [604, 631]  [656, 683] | 1.03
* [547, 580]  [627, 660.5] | 1.14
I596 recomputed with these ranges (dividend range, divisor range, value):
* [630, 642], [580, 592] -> 1.10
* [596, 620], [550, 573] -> 1.10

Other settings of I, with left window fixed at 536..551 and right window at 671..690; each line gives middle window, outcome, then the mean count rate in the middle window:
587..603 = -0.04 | 48.5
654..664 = -0.05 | 51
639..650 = -0.10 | 52.9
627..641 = -0.05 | 50.1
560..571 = 0.01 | 45.1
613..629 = -0.04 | 49.1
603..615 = -0.04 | 48.9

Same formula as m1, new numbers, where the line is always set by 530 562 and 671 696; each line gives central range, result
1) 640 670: -2.2 deg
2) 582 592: 0.0 deg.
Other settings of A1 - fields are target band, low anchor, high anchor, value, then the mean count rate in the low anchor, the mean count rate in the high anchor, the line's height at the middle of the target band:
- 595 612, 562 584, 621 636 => -0.7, 45.2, 48.7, 47.1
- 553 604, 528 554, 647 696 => 0.5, 45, 50.1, 46.4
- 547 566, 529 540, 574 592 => 0.6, 45.7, 45.4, 45.5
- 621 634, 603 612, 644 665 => 0.3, 49.1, 51.2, 50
